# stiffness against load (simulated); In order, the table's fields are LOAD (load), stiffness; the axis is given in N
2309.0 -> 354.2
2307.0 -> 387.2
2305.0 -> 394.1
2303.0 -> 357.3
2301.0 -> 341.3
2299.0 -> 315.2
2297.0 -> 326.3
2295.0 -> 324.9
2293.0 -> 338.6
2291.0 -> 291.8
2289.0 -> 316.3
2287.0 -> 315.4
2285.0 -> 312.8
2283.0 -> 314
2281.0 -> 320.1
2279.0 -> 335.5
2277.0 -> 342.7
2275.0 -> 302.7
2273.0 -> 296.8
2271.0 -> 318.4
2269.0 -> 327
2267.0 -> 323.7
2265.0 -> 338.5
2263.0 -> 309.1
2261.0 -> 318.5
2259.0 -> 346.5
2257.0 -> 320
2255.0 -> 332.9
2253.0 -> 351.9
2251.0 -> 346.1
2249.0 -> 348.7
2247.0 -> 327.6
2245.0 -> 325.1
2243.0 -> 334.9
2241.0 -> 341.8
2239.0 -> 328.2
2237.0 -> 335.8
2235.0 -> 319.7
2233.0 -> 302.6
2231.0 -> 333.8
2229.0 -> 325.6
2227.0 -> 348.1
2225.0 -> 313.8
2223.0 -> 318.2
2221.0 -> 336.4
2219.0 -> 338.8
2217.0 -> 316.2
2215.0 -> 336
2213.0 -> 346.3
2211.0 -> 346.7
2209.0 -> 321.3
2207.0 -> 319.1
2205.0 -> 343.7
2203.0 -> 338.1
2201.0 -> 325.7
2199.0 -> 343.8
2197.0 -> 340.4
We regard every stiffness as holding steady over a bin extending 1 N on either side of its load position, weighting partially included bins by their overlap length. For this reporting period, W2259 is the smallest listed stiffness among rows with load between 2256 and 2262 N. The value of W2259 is 318.5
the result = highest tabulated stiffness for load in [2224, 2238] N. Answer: 348.1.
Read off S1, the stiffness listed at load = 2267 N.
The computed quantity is 323.7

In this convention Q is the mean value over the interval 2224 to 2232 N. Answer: 330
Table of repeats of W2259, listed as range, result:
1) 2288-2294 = 291.8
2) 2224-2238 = 302.6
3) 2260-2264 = 309.1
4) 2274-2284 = 302.7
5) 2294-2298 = 324.9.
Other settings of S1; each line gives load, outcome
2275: 302.7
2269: 327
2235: 319.7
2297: 326.3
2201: 325.7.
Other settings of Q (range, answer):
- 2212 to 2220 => 334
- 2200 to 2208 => 332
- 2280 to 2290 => 316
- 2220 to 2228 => 329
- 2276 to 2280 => 339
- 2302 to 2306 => 376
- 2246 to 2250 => 338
